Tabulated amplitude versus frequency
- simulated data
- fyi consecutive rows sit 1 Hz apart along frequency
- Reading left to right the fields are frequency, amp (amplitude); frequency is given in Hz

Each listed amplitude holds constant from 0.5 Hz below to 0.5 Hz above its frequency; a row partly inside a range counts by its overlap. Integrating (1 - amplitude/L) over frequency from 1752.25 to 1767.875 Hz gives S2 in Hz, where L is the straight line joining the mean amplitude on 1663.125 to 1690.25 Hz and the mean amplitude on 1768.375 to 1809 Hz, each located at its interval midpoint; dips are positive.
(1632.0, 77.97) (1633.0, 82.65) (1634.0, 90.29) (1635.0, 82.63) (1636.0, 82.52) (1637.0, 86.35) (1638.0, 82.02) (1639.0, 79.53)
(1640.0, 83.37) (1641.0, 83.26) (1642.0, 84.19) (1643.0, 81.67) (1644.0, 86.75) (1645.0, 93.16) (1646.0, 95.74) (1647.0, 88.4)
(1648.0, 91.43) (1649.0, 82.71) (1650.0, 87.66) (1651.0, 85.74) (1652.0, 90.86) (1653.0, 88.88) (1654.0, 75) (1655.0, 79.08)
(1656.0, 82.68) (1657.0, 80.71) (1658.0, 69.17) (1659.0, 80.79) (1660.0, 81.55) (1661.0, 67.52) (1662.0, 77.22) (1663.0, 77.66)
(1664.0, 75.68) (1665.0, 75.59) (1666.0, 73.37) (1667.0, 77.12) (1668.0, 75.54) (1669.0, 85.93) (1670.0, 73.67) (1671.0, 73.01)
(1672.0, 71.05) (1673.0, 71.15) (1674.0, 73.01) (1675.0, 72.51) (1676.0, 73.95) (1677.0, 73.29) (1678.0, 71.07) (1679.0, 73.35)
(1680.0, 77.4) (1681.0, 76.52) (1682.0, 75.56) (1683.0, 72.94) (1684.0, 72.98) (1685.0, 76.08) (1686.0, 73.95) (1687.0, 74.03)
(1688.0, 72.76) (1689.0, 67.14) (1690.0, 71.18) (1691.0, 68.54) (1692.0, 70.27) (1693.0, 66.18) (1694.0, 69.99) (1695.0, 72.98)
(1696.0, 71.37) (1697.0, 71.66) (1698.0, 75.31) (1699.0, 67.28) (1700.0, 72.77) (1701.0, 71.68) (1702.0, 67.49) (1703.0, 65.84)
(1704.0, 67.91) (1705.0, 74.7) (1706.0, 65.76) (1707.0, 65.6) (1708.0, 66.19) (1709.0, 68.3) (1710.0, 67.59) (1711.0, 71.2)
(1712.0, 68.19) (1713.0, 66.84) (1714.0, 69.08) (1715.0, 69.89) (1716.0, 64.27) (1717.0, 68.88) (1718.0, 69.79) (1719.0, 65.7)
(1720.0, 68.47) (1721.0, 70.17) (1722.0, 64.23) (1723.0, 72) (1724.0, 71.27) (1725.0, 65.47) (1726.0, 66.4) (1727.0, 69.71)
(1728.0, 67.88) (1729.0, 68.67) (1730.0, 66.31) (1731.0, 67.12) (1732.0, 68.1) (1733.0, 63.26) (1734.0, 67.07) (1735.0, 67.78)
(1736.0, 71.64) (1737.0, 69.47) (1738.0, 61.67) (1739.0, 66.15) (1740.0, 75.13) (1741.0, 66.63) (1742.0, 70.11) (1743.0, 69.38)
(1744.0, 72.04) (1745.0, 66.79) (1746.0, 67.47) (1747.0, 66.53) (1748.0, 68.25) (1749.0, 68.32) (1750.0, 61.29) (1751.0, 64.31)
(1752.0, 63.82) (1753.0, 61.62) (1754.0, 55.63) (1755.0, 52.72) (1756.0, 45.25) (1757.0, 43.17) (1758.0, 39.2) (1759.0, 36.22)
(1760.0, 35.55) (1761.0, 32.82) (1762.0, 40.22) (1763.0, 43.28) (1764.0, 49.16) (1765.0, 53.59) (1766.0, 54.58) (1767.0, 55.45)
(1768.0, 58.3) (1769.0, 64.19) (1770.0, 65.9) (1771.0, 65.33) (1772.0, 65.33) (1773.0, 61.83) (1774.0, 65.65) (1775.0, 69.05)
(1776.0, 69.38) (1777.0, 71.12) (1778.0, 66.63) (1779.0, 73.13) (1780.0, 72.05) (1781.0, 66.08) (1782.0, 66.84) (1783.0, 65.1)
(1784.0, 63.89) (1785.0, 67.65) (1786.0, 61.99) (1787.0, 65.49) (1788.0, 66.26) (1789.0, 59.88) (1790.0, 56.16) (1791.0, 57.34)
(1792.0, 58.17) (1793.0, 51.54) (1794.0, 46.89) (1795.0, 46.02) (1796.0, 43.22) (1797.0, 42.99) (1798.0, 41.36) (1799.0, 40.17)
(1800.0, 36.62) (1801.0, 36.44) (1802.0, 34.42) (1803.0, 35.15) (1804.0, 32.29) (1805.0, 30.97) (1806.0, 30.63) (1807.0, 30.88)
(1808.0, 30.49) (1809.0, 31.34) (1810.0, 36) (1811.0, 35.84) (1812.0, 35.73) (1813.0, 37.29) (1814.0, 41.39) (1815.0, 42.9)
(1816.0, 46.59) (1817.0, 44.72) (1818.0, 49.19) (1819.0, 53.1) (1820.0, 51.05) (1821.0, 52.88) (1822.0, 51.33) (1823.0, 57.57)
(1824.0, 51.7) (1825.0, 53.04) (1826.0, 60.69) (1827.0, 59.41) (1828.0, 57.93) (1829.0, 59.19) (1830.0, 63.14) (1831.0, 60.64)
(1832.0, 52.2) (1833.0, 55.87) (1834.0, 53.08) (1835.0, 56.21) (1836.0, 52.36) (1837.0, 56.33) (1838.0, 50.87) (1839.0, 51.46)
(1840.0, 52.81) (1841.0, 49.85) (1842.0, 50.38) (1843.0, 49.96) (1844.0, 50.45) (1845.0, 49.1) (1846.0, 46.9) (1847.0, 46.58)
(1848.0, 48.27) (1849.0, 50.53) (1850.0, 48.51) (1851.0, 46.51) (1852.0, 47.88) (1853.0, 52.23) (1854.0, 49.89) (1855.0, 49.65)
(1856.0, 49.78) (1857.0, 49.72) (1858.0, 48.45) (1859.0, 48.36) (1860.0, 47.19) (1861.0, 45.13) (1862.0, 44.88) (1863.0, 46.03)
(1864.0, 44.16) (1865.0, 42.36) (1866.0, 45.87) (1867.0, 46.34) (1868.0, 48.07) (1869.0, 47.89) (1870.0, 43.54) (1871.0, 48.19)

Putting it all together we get 3.2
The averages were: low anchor 74.1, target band 47.1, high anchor 54.1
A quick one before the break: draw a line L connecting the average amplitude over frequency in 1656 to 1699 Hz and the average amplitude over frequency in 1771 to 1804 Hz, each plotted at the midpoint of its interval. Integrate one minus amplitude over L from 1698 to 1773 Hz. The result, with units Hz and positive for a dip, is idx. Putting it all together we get 1.8 Hz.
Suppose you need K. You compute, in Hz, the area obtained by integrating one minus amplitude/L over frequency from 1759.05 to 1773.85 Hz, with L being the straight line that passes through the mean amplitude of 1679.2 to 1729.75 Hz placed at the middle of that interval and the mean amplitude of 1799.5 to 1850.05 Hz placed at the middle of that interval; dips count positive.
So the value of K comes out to 1.3 Hz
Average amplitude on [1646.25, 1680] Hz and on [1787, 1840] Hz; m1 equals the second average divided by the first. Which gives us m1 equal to 0.6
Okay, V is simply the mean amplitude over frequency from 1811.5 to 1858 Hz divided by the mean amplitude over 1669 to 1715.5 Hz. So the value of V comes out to 0.7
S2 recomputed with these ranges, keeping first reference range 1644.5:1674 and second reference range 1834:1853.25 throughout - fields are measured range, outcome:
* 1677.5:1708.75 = 1.5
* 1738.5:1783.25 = 2.4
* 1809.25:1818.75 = 2.4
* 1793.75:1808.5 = 5.2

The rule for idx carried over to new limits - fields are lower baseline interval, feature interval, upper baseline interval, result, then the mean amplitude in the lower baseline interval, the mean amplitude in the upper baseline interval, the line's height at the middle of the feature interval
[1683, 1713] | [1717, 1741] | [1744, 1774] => -2.0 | 70.2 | 55.8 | 62.9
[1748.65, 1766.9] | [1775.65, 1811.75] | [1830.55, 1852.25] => 0.1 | 50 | 51.2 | 50.5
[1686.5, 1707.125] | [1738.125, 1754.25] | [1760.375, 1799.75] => -0.9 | 70.1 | 57.8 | 62.8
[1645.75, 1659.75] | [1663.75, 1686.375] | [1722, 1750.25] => 1.5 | 84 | 67.9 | 79.7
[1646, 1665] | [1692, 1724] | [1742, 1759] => 0.2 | 81.5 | 59.9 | 69.6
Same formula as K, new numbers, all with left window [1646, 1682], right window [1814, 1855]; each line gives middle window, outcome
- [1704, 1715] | 0.4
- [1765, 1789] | -1.7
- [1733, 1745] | -0.3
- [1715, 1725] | 0.2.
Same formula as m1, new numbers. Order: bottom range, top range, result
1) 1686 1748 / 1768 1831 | 0.76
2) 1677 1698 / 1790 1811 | 0.55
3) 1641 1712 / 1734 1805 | 0.76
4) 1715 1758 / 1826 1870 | 0.77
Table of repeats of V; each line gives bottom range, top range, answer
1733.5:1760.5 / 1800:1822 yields 0.64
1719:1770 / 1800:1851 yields 0.77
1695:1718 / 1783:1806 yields 0.71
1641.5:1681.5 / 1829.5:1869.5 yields 0.63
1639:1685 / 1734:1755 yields 0.84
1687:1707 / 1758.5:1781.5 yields 0.83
